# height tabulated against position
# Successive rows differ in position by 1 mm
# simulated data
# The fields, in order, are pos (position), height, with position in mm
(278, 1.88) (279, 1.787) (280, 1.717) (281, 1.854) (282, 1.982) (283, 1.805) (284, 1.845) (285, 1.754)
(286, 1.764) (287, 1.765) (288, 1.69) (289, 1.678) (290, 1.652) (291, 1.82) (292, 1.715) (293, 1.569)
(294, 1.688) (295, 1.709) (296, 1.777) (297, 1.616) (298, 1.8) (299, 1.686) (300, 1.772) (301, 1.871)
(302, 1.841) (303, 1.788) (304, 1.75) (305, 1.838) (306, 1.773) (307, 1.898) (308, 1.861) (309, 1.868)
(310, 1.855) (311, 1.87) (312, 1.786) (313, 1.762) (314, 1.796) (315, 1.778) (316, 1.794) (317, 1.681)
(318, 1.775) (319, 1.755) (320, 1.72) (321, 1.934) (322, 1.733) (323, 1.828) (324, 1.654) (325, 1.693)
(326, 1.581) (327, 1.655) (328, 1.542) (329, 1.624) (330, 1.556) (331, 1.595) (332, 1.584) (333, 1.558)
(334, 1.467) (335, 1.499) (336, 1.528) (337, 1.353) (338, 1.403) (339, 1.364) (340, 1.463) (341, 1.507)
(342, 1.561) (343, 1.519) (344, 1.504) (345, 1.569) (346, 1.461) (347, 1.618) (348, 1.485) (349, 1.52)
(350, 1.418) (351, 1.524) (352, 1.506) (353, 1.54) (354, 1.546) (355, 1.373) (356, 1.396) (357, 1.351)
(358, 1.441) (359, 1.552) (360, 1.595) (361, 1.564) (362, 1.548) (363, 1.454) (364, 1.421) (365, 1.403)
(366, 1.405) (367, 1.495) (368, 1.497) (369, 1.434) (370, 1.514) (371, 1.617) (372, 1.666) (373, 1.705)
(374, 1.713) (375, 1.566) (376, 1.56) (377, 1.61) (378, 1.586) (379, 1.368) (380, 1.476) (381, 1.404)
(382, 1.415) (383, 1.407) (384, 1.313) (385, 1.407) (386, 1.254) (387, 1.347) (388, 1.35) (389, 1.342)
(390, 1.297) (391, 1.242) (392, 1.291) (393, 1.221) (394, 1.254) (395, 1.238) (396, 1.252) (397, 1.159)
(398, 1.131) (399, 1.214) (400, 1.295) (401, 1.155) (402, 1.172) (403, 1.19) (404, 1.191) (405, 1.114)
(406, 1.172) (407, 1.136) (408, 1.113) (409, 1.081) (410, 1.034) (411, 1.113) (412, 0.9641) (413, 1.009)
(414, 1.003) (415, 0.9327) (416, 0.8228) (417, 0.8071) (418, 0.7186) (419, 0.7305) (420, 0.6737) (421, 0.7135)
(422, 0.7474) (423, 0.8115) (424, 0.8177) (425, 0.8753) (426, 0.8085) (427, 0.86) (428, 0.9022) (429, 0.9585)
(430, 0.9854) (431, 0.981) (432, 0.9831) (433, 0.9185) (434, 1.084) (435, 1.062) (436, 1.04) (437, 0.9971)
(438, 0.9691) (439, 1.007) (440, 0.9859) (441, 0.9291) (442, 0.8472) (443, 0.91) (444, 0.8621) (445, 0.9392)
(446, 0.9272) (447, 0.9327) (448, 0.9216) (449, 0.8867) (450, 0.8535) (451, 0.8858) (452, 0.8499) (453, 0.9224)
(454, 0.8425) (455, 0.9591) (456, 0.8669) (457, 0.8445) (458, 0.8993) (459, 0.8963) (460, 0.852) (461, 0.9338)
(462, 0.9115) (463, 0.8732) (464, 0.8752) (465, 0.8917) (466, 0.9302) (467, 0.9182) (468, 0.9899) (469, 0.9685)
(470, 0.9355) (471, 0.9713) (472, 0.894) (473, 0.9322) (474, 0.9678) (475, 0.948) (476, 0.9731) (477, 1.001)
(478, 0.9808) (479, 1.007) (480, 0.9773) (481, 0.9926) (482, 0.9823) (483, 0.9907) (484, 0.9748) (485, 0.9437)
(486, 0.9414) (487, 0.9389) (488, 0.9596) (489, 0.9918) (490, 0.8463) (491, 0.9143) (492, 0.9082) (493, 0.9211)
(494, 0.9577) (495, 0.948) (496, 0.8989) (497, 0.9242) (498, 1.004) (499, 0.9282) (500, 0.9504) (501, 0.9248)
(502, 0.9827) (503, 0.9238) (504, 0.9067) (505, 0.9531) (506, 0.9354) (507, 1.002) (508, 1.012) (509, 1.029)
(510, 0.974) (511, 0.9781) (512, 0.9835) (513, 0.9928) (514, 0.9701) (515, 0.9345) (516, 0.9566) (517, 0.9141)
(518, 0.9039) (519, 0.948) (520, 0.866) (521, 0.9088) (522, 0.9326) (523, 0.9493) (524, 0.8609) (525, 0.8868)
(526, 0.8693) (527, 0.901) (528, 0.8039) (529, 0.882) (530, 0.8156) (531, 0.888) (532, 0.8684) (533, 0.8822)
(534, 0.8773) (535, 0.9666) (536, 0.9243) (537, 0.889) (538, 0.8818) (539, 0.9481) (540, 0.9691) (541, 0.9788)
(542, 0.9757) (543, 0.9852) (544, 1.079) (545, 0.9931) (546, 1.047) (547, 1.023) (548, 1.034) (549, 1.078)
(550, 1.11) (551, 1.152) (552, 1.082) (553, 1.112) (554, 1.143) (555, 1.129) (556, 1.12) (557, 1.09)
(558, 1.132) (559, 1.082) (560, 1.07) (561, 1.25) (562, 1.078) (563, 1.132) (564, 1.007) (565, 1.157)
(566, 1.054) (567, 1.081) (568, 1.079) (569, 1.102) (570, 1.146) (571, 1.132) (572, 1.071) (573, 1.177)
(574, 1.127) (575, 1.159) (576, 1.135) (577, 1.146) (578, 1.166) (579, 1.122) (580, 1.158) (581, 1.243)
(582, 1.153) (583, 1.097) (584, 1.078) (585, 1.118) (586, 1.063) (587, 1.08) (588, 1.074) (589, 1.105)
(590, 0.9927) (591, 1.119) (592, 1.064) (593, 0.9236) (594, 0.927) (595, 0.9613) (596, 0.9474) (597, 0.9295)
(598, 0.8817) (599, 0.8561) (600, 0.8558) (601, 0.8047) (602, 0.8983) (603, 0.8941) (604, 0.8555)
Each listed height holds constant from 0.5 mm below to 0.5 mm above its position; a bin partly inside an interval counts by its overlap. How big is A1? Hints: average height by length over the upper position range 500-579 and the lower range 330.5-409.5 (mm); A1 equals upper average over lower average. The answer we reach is 0.7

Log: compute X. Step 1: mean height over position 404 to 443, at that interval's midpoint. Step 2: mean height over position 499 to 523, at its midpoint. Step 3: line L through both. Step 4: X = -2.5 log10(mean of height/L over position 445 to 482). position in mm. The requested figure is 0.03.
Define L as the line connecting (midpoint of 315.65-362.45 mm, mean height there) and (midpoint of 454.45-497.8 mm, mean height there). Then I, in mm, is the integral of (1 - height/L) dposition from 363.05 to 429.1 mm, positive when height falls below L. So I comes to 5.35 mm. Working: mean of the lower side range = 1.56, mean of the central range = 1.21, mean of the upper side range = 0.936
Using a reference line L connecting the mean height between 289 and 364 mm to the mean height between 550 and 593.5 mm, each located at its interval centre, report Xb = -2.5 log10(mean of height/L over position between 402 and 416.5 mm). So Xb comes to 0.34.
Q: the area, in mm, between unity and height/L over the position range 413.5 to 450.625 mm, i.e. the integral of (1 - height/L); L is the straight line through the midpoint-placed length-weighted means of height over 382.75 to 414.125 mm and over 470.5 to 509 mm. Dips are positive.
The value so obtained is 7.1 mm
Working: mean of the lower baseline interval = 1.2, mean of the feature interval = 0.897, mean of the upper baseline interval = 0.954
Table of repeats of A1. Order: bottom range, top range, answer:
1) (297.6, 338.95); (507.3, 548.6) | 0.55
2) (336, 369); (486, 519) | 0.64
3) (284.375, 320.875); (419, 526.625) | 0.52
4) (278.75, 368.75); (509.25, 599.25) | 0.62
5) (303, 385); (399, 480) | 0.60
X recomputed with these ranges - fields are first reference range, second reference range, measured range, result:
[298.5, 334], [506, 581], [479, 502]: 0.24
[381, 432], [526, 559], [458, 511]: 0.09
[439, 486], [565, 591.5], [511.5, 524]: 0.09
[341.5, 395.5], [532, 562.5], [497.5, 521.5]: 0.18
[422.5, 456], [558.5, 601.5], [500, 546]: 0.08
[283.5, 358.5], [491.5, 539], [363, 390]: -0.02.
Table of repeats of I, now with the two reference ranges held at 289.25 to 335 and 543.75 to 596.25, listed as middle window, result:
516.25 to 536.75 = 5.2 mm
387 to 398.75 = 2.1 mm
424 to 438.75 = 4.9 mm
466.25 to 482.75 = 4.5 mm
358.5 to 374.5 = 0.6 mm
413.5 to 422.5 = 4.1 mm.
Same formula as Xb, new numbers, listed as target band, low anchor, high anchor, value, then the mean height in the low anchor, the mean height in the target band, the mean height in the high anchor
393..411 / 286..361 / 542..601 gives 0.24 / 1.64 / 1.17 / 1.07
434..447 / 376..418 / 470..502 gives 0.13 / 1.21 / 0.96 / 0.952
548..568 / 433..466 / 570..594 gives -0.03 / 0.921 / 1.11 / 1.11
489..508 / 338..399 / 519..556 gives 0.15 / 1.44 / 0.939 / 0.966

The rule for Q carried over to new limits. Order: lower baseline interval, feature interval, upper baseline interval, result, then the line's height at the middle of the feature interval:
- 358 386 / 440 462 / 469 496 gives 4.22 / 1.11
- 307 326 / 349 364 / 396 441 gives -0.14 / 1.47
